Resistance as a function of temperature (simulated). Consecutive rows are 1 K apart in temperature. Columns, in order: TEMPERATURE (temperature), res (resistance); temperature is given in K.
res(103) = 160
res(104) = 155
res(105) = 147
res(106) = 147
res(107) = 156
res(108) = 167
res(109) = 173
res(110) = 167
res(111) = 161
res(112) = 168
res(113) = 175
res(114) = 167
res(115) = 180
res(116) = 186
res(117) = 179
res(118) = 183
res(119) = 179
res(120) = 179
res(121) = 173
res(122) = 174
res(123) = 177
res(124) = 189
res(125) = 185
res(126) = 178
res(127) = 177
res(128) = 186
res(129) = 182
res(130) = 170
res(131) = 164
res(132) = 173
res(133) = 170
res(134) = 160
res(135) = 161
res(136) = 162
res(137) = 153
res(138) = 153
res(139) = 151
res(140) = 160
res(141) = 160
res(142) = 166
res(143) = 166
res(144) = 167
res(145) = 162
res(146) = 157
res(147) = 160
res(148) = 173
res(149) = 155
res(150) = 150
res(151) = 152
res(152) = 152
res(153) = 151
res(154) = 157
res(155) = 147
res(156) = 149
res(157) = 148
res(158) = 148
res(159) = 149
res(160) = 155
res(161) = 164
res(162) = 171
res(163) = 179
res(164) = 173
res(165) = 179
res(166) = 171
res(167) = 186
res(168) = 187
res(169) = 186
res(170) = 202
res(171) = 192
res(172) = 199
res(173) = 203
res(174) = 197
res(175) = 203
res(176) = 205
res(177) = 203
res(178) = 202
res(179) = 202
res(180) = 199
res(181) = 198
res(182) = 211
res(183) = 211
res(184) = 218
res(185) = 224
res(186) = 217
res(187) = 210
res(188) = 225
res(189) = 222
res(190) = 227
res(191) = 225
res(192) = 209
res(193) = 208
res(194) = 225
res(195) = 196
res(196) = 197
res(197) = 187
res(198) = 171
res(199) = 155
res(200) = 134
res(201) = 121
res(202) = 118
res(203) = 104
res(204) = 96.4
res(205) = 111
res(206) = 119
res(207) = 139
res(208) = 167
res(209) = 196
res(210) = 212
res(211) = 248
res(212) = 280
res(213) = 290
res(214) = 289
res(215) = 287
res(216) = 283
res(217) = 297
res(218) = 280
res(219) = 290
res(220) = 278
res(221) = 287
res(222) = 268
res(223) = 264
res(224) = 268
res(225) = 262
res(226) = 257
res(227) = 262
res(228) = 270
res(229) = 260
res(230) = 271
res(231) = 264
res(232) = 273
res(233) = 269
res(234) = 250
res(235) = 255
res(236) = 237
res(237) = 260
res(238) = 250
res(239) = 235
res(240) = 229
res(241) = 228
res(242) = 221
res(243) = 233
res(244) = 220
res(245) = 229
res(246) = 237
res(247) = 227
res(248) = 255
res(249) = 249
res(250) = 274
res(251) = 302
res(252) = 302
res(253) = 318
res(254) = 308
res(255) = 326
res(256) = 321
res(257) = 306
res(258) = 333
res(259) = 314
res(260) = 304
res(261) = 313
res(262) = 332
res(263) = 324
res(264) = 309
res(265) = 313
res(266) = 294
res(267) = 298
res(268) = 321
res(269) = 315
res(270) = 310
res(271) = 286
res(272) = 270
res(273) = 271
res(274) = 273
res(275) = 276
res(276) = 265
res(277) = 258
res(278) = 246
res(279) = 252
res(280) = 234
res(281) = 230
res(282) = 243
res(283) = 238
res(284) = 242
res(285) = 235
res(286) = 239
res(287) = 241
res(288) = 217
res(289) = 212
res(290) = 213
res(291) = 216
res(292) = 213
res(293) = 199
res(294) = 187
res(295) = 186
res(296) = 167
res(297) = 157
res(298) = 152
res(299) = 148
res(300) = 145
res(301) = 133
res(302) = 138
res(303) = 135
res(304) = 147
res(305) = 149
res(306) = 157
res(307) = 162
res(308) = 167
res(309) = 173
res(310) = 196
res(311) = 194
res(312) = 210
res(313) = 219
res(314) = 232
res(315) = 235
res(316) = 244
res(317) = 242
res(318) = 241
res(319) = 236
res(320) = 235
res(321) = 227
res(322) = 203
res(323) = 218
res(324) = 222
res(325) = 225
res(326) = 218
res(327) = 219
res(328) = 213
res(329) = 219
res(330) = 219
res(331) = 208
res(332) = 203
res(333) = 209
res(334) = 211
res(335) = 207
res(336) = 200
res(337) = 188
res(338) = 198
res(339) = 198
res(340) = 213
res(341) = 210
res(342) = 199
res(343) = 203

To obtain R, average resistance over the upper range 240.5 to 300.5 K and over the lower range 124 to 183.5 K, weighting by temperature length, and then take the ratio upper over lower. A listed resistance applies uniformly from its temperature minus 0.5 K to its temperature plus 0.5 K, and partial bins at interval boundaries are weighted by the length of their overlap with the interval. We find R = 1.47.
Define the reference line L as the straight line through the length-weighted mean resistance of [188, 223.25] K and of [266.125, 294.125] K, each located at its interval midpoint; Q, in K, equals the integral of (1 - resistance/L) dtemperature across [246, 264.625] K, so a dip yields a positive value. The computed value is -4.8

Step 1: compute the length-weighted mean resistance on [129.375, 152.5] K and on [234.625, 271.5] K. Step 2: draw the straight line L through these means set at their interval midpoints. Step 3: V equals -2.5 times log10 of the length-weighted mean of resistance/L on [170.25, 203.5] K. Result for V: 0.08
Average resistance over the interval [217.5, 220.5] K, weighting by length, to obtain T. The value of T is 283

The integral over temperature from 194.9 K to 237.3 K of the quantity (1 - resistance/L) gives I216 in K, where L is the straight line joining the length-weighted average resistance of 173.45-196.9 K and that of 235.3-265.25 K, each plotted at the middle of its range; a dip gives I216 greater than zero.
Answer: 3.0 K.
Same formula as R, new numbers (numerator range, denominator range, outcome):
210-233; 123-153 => 1.65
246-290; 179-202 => 1.40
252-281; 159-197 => 1.49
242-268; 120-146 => 1.71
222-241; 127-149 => 1.56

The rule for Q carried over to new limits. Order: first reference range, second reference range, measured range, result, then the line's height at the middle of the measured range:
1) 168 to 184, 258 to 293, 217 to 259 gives -4.3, 243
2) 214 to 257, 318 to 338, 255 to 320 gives 0.9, 237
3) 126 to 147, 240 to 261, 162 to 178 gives 0.6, 198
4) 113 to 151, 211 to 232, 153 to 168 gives 3.0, 203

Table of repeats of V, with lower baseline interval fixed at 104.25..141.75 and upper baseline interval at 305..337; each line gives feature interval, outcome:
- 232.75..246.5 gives -0.23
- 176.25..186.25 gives -0.15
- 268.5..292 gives -0.24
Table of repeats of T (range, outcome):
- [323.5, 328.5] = 219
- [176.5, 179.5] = 202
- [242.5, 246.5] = 230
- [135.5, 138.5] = 156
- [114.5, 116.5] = 183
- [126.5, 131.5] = 176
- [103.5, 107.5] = 151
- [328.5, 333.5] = 212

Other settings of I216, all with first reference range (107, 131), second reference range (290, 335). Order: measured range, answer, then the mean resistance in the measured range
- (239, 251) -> -3.2 K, 239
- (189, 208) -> 2.0 K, 165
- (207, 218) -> -3.9 K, 251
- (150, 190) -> -1.0 K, 186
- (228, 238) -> -3.8 K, 260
